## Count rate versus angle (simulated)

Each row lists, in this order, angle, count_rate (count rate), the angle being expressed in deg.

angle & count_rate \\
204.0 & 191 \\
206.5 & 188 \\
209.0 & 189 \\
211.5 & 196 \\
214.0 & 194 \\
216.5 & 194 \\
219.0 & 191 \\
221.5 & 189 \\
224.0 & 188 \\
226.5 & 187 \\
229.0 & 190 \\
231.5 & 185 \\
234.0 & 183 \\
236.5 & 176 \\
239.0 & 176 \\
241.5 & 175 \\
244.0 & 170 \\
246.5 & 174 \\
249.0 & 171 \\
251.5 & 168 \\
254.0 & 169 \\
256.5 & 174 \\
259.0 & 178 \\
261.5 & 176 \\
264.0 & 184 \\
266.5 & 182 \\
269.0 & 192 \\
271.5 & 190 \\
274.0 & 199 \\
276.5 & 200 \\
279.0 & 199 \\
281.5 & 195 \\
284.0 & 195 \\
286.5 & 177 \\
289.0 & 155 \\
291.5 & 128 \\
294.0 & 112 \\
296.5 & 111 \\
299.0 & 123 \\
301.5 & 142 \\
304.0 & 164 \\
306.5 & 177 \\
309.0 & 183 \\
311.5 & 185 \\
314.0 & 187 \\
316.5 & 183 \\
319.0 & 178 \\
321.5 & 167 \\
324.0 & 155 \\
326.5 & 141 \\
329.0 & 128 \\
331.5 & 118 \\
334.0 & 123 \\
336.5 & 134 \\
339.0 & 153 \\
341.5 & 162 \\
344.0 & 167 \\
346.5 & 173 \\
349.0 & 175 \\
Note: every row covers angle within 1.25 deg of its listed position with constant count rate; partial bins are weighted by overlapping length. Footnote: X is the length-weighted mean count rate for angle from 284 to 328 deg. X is 158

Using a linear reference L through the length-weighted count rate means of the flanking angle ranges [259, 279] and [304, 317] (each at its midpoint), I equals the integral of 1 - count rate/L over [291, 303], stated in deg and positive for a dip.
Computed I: 3.9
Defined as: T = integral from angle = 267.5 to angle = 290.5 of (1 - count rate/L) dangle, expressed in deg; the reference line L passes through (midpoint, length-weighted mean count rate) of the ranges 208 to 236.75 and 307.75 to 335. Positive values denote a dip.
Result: -2.2 deg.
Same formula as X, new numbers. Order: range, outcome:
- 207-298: 178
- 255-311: 170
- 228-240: 182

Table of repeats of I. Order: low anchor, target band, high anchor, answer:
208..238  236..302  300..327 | 3.2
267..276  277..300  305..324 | 3.8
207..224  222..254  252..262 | 0.6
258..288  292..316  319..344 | 1.6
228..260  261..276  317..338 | -2.0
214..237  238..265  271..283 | 2.6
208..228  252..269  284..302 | -1.7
